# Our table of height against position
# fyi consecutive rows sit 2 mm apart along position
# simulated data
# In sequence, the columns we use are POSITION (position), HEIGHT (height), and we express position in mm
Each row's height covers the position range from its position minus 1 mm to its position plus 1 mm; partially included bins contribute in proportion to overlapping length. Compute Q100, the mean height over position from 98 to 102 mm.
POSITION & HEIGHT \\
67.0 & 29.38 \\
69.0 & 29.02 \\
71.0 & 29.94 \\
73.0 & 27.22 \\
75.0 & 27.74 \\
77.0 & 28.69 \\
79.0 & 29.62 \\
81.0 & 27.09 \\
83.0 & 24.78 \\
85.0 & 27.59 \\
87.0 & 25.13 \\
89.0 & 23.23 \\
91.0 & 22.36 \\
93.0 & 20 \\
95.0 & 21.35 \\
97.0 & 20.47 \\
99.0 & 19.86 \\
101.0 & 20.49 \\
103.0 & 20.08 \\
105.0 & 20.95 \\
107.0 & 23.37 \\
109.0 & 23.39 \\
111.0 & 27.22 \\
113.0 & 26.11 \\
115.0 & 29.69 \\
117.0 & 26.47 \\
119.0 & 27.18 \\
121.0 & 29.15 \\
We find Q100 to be 20.2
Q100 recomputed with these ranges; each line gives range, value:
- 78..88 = 26.8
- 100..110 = 21.7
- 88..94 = 21.9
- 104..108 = 22.2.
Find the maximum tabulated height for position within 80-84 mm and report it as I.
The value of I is 27.09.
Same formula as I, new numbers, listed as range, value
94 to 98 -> 21.35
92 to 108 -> 23.37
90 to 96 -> 22.36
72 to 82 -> 29.62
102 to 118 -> 29.69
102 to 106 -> 20.95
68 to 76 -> 29.94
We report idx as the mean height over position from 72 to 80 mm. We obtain 28.3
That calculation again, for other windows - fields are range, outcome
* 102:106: 20.5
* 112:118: 27.4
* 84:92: 24.6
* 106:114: 25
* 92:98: 20.6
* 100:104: 20.3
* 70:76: 28.3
